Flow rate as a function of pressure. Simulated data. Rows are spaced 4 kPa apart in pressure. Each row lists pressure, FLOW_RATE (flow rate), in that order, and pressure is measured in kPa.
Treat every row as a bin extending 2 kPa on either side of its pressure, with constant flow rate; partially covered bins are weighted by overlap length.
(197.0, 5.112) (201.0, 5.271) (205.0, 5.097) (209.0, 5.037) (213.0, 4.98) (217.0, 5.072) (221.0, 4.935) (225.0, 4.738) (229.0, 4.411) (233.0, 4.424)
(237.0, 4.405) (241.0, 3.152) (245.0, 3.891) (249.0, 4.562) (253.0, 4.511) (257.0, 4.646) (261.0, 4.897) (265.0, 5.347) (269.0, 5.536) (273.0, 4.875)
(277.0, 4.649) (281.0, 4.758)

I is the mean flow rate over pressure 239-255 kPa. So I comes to 4.03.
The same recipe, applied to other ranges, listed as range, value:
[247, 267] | 4.79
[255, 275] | 5.06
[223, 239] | 4.49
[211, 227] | 4.93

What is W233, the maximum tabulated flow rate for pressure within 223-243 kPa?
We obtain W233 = 4.738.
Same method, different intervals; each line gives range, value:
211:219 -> 5.072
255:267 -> 5.347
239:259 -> 4.646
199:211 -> 5.271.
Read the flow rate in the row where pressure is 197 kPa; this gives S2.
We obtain 5.112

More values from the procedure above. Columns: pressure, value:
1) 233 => 4.424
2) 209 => 5.037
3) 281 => 4.758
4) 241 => 3.152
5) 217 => 5.072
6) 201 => 5.271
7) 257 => 4.646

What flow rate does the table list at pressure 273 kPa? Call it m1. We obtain 4.875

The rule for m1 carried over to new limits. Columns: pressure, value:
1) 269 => 5.536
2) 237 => 4.405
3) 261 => 4.897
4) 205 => 5.097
